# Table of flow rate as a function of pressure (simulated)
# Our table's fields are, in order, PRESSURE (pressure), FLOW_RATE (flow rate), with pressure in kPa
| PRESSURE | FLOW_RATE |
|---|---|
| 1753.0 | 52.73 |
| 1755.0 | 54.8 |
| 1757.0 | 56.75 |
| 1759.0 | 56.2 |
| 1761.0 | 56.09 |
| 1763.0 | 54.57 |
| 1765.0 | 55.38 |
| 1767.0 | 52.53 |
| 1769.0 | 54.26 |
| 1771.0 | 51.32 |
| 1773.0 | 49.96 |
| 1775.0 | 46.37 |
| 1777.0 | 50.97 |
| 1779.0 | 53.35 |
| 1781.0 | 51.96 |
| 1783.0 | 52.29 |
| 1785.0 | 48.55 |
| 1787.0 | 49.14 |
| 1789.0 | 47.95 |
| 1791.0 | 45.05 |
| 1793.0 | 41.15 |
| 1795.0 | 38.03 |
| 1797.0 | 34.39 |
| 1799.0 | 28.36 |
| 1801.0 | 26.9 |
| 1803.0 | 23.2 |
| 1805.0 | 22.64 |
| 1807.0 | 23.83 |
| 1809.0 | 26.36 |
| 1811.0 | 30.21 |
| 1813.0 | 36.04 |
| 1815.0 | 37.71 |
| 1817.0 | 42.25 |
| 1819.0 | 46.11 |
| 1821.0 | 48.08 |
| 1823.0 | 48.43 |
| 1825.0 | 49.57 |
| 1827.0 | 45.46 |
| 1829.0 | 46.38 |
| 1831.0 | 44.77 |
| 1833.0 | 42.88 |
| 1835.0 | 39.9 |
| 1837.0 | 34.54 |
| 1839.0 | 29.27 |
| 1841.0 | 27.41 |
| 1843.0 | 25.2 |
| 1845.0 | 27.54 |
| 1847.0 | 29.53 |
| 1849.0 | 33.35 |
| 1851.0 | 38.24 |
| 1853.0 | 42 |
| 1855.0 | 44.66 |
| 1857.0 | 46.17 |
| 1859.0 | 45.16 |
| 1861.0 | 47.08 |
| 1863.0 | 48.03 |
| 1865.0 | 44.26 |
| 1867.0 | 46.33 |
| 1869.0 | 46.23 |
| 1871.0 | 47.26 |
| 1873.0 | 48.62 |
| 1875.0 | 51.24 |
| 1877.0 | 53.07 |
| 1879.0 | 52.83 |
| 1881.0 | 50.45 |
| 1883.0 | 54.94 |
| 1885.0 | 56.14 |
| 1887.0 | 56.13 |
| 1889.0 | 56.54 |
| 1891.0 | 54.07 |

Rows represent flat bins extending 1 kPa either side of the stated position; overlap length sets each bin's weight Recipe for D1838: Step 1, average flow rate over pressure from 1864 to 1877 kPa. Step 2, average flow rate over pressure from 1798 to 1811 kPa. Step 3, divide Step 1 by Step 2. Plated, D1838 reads 1.87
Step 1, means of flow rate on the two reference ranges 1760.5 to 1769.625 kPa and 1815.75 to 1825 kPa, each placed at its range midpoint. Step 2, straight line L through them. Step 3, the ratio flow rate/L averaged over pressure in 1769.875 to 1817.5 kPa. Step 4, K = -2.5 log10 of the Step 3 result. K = 0.26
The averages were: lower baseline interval 54.5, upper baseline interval 46.4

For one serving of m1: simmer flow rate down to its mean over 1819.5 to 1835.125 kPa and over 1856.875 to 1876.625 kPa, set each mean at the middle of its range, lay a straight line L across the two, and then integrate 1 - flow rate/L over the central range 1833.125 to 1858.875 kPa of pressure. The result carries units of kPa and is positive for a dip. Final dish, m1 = 6.2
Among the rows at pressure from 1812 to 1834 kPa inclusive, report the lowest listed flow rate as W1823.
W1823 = 36.04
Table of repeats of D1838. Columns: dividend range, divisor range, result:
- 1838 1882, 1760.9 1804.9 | 0.93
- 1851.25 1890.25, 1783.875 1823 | 1.33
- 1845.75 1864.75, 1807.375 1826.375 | 1.04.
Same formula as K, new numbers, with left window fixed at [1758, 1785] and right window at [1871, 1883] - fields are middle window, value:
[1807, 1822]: 0.36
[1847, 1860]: 0.26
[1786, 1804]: 0.37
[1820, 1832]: 0.10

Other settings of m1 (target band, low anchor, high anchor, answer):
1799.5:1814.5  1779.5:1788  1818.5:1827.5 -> 6.58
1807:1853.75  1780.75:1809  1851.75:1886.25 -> 5.43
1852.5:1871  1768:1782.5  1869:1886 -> 2.05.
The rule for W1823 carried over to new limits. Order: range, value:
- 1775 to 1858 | 22.64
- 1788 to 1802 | 26.9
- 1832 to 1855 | 25.2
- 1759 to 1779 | 46.37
